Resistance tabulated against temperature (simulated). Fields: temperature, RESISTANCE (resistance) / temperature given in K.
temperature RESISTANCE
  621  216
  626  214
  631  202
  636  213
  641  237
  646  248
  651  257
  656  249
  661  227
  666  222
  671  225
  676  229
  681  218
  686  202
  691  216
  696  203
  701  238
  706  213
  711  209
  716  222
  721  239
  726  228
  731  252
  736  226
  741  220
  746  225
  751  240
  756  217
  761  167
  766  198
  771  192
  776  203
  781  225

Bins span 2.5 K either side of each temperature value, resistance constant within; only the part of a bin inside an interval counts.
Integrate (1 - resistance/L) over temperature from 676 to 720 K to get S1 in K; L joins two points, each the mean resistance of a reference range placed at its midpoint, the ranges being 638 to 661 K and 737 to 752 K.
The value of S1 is 3.5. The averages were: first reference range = 245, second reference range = 227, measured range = 217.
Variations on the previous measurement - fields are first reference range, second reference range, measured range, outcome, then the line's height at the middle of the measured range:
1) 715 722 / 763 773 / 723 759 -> -2.57 K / 214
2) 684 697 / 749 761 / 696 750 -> -3.82 K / 211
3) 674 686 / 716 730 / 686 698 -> 0.79 K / 223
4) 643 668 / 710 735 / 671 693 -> 1.84 K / 237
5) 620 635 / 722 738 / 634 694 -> -2.54 K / 219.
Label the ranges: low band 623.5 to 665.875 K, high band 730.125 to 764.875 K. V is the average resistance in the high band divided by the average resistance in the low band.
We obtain 0.95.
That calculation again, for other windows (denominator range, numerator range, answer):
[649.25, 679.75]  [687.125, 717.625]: 0.92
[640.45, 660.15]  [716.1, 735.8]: 0.95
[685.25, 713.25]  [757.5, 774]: 0.88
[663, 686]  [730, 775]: 0.97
